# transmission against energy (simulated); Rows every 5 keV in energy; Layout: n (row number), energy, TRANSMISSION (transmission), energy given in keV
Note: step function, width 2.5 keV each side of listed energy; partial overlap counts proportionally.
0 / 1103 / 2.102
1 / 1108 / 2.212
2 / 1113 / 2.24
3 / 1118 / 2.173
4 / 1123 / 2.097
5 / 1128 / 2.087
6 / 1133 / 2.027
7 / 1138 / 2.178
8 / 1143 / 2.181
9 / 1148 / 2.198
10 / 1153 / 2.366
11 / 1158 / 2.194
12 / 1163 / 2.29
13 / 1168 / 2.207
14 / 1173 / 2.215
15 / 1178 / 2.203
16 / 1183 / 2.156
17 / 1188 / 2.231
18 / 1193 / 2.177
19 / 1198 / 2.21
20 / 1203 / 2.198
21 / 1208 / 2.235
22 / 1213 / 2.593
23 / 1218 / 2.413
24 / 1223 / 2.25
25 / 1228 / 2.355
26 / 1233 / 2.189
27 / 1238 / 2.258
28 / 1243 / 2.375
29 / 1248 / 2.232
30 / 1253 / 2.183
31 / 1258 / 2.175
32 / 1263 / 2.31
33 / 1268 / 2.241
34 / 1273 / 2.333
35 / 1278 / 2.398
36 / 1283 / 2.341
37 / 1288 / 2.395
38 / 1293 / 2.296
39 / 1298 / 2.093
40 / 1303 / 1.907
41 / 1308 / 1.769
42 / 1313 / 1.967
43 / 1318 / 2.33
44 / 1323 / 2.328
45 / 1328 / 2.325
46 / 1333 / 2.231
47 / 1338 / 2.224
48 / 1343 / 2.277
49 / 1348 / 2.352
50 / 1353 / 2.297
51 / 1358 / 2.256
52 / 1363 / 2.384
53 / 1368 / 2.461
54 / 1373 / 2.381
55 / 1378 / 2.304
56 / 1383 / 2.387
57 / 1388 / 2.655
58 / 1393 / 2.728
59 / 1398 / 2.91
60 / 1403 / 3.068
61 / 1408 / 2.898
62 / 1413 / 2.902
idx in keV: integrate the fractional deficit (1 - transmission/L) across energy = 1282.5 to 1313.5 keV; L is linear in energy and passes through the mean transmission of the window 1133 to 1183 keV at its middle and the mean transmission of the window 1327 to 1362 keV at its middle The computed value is 2.20 keV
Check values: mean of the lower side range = 2.21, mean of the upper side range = 2.28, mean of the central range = 2.1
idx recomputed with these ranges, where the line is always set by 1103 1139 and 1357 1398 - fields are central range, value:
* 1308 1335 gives 2.39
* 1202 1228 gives -0.95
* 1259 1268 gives 0.23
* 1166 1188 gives 0.15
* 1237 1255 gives 0.32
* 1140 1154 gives -0.37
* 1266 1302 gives 1.10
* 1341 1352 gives 0.56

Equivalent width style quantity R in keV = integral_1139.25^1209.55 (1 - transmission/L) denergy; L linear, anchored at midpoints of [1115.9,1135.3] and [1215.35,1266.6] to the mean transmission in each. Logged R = -1.54 keV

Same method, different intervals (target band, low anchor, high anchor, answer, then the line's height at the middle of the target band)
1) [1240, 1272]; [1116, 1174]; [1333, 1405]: 0.9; 2.32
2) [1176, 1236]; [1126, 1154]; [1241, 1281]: -1.1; 2.23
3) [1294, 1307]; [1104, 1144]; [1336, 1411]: 2.1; 2.4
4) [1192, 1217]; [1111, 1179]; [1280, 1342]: -1.2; 2.19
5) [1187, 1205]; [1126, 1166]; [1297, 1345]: -0.2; 2.18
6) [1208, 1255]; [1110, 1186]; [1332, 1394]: -1.1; 2.26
